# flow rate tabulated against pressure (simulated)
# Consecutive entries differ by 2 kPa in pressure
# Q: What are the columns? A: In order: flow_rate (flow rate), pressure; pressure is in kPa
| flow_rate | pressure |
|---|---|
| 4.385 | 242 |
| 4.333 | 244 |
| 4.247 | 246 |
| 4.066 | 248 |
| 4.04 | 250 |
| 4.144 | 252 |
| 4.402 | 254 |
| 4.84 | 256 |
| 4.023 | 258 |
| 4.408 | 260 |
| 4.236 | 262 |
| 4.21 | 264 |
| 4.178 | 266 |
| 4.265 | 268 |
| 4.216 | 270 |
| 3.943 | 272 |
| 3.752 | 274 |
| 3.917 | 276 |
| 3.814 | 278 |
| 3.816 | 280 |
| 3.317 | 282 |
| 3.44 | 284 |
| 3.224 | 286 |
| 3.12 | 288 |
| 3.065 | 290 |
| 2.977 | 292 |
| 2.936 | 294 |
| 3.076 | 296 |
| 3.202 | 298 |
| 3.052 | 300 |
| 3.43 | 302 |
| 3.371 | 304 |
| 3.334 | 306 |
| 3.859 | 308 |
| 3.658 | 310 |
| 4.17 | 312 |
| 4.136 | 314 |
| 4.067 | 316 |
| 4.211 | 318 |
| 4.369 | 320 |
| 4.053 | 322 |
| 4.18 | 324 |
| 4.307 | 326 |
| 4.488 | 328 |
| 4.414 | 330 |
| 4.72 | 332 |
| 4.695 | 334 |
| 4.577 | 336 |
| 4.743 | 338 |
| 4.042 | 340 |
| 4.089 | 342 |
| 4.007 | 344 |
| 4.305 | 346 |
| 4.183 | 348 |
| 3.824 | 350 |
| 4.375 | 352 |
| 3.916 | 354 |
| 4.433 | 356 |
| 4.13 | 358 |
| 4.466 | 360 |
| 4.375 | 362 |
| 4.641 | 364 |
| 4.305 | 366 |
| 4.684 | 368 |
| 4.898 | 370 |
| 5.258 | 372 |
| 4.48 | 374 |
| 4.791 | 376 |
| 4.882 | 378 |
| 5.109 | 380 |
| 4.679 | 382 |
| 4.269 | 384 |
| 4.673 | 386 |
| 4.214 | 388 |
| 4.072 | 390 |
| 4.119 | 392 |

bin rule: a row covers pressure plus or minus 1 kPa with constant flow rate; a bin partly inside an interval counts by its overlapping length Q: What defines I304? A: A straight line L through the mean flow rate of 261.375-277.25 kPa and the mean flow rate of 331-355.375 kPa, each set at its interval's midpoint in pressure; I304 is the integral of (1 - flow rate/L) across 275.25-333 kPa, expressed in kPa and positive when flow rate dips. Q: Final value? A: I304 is 6.5 kPa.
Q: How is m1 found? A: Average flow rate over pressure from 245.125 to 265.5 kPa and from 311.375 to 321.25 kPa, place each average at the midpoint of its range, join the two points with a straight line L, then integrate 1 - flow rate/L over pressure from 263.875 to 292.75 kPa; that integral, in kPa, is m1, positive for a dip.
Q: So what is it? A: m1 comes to 3.8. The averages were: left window 4.26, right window 4.19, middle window 3.67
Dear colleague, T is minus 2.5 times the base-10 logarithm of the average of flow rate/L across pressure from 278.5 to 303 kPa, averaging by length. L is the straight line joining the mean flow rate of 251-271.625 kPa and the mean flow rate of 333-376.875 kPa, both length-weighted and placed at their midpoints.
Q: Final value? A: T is 0.316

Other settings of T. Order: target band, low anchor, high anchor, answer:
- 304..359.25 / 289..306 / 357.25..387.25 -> -0.10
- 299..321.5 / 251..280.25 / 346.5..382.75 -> 0.14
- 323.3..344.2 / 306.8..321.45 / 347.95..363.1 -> -0.07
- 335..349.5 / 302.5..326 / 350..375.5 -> 0.00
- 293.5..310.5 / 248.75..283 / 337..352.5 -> 0.24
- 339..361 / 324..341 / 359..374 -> 0.10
